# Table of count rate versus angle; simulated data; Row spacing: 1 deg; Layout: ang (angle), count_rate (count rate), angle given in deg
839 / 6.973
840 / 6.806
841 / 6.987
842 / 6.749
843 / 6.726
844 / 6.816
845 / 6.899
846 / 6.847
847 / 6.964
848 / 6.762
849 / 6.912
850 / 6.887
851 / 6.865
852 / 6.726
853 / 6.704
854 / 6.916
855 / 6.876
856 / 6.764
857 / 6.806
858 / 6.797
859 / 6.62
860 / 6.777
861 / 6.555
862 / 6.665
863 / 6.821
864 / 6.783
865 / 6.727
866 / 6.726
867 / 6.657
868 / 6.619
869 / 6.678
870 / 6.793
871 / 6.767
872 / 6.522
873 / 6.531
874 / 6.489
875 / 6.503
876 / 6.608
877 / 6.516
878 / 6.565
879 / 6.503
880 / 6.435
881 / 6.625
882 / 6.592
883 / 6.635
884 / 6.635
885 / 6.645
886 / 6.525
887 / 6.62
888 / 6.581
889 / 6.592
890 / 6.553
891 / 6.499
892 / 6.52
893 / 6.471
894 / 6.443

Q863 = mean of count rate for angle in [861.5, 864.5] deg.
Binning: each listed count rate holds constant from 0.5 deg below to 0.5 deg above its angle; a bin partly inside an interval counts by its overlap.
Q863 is 6.76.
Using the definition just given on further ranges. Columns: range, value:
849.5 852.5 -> 6.83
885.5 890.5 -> 6.57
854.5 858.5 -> 6.81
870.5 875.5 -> 6.56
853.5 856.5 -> 6.85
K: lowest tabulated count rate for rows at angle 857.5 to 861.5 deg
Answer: 6.555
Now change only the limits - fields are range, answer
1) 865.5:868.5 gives 6.619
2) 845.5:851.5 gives 6.762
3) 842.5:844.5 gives 6.726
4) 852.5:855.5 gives 6.704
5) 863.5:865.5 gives 6.727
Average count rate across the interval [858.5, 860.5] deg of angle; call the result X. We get 6.7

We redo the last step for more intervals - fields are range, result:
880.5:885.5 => 6.63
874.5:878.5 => 6.55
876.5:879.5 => 6.53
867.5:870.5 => 6.7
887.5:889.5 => 6.59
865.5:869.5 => 6.67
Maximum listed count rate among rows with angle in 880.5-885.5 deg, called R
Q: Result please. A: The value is 6.645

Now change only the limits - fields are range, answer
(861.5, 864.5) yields 6.821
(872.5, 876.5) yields 6.608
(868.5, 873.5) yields 6.793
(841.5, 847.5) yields 6.964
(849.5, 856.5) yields 6.916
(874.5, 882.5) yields 6.625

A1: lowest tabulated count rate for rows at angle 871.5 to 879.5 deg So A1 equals 6.489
